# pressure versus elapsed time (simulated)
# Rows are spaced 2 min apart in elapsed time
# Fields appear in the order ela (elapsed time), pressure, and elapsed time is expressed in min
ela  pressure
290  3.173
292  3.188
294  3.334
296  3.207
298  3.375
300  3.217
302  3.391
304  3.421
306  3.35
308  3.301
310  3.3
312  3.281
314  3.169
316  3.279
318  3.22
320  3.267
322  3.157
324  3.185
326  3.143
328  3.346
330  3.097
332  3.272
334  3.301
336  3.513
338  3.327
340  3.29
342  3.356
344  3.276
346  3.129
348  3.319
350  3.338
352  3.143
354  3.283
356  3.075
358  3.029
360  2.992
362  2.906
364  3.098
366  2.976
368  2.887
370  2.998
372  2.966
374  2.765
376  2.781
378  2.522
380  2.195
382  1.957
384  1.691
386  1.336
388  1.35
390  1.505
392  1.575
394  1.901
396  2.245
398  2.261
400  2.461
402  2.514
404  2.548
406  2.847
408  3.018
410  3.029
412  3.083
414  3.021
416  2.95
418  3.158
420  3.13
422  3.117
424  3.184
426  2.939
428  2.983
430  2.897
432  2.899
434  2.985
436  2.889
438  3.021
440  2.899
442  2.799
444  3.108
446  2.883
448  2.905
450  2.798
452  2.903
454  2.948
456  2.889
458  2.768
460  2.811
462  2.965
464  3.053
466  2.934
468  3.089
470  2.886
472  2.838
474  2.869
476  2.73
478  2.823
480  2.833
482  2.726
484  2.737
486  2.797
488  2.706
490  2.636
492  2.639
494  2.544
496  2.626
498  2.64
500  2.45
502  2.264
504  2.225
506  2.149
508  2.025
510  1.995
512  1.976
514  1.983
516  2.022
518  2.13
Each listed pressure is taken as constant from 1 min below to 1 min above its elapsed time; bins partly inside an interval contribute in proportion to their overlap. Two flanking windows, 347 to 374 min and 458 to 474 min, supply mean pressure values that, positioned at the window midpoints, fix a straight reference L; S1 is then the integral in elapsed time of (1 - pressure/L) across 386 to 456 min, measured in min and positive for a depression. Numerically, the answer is 6.4 min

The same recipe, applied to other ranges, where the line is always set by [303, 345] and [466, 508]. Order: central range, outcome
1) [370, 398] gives 8.7 min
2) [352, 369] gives 0.5 min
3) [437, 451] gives -0.5 min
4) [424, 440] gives -0.5 min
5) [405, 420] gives -0.4 min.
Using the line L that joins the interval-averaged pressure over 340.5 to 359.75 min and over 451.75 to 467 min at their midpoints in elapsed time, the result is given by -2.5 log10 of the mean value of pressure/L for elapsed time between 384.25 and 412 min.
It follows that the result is 0.354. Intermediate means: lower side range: 3.21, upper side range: 2.91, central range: 2.22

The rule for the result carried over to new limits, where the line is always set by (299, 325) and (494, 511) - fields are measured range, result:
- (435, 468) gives -0.14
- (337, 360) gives -0.05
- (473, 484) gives -0.15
